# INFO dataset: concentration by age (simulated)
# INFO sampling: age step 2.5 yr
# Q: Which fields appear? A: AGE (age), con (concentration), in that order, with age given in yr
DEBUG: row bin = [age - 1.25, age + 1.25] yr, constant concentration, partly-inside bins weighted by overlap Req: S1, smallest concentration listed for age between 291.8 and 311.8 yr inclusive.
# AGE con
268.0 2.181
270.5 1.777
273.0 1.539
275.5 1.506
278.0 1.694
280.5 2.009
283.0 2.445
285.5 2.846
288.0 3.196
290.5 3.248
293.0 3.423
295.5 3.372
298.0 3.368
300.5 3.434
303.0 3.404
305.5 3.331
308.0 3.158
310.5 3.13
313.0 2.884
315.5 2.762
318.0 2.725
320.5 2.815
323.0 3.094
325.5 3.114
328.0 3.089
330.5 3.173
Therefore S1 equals 3.13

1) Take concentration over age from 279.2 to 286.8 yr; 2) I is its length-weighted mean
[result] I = 2.43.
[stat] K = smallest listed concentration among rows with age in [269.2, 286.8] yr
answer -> 1.506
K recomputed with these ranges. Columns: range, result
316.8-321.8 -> 2.725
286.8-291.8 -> 3.196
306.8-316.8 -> 2.762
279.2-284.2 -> 2.009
